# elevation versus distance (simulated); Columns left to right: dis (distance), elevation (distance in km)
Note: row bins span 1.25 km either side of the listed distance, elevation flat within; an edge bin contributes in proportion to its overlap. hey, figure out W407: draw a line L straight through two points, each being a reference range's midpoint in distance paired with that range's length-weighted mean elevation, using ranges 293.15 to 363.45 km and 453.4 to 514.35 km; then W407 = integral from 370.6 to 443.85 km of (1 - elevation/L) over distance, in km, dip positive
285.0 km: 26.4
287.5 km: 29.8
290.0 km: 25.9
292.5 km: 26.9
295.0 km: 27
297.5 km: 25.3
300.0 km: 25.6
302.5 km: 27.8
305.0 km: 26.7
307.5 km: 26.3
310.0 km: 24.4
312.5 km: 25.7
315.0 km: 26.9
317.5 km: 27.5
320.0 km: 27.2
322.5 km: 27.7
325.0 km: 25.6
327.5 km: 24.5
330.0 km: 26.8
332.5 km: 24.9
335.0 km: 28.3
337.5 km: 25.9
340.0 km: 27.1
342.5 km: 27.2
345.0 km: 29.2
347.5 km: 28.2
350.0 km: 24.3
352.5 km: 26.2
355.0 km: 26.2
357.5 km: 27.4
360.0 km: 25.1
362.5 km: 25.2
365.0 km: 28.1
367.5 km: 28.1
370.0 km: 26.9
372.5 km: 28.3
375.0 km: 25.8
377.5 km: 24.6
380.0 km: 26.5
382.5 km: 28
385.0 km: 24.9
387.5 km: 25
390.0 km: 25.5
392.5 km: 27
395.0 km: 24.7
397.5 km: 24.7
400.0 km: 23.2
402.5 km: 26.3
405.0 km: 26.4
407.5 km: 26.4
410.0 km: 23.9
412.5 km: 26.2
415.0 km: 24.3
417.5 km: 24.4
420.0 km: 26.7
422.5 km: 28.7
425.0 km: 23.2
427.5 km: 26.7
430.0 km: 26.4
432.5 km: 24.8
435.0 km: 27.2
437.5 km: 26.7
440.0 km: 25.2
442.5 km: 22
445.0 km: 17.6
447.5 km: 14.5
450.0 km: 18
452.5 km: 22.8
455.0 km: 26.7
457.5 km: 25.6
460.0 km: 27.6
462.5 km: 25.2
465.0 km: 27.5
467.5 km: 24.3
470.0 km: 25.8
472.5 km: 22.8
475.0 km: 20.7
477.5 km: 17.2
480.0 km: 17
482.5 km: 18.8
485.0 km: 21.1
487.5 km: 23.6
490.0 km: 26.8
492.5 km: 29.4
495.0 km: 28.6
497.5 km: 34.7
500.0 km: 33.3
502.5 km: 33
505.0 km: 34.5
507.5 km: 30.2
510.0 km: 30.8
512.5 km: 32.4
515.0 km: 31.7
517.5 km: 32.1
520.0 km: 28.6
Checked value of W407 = 2.42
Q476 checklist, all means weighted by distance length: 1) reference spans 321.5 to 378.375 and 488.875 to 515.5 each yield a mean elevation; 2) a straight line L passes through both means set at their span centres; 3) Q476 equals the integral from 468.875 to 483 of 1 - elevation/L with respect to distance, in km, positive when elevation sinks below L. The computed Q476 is 4.7 km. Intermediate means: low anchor 26.6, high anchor 31.4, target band 20.4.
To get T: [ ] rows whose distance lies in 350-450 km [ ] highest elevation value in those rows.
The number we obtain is 28.7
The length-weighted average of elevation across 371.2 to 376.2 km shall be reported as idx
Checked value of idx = 27.1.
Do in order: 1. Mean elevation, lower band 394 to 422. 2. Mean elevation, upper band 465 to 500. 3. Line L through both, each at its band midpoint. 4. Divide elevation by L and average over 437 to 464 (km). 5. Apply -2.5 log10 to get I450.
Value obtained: 0.09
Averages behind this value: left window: 25.3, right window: 24.4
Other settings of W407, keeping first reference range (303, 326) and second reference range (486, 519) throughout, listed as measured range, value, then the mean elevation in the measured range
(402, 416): 1.5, 25.6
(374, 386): 0.9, 26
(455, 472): 2.3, 25.9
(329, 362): 0.7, 26.6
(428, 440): 1.2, 26.2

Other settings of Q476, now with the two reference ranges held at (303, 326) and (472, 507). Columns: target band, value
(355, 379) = -0.2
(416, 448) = 2.2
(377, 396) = 0.3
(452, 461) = 0.1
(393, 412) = 0.7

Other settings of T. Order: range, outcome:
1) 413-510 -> 34.7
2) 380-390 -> 28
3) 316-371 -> 29.2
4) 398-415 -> 26.4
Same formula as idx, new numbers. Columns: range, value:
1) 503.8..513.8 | 32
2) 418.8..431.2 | 26.3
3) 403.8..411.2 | 25.6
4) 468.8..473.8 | 24.2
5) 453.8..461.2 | 26.6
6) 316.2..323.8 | 27.5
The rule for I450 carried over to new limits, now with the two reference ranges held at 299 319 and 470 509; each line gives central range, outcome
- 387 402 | 0.050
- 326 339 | 0.011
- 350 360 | 0.008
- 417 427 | 0.013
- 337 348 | -0.050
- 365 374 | -0.059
